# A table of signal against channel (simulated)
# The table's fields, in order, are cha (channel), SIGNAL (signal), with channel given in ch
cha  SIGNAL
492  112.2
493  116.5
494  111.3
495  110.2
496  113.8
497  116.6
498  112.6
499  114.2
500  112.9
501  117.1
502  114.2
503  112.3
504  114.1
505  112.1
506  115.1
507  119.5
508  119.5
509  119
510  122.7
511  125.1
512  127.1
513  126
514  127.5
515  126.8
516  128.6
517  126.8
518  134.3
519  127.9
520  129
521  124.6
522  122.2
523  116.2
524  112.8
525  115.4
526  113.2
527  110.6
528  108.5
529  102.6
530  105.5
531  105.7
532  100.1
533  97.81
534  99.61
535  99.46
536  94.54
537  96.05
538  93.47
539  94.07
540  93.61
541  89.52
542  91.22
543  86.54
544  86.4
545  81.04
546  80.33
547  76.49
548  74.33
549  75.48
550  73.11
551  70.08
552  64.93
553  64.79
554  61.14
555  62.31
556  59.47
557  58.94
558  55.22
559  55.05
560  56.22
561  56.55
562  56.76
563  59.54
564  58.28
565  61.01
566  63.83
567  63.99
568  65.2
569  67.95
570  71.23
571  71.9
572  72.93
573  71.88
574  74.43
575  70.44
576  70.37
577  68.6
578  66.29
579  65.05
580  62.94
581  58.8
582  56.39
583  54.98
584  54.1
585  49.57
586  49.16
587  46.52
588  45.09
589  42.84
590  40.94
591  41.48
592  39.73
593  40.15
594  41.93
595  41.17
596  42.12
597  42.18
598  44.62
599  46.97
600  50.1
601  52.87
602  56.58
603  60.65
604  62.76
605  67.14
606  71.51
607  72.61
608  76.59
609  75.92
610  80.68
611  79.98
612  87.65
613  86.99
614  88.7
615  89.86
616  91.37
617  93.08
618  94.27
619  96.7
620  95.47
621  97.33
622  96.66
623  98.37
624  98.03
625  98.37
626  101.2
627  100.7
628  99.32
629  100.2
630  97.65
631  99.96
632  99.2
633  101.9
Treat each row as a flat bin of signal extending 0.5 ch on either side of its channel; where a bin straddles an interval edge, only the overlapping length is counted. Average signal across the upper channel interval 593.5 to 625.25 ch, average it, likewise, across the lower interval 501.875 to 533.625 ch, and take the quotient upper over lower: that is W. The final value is 0.63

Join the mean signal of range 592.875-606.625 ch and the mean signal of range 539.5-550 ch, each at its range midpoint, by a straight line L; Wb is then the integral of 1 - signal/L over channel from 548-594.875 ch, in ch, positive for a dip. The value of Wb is 5.8 ch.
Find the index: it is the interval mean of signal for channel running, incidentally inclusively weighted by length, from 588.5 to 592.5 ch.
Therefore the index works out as 41.2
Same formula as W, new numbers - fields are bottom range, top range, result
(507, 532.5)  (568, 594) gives 0.49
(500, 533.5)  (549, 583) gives 0.55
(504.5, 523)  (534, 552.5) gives 0.69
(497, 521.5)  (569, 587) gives 0.53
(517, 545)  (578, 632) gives 0.67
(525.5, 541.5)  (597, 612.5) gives 0.65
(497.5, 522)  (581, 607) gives 0.41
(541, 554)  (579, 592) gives 0.66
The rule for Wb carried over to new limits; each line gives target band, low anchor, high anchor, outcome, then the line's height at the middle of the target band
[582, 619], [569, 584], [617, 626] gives 9.86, 82.7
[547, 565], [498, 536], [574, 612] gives 4.85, 85.8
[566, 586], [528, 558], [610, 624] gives 5.21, 87.5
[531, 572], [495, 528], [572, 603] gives 4.84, 84.6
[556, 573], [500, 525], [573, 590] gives 2.52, 73.9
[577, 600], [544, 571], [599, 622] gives 7.44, 73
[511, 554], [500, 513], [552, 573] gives -3.88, 92.3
